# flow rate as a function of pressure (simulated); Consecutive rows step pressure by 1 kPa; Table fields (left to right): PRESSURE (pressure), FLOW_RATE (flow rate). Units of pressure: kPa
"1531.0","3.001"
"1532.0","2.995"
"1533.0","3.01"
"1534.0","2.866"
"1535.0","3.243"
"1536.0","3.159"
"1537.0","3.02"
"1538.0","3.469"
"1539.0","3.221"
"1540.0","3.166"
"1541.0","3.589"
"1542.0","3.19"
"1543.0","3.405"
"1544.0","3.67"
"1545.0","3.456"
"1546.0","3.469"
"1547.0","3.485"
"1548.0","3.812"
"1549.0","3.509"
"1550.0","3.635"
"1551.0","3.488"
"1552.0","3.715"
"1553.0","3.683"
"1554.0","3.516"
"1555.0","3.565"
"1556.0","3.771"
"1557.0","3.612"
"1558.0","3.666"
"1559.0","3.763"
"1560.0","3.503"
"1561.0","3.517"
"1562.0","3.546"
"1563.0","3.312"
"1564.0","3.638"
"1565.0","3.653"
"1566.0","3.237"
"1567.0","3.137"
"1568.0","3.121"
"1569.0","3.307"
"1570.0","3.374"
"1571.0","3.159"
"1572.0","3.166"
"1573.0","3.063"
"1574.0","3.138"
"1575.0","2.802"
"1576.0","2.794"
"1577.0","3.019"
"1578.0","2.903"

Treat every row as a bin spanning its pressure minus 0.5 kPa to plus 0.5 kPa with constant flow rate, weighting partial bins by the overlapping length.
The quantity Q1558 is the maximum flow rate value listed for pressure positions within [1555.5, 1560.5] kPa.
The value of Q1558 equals 3.771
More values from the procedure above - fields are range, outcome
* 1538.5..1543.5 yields 3.589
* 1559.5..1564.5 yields 3.638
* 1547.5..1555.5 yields 3.812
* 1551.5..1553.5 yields 3.715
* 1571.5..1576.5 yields 3.166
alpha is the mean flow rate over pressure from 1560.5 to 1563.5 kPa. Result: 3.46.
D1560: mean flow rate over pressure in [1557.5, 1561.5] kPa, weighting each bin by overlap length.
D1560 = 3.61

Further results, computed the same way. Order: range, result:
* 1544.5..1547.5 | 3.47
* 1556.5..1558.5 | 3.64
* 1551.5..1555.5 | 3.62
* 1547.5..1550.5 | 3.65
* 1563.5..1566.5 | 3.51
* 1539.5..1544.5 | 3.4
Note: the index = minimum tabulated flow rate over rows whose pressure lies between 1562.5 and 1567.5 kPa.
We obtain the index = 3.137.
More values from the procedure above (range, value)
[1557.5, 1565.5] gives 3.312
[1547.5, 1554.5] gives 3.488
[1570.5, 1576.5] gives 2.794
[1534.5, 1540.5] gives 3.02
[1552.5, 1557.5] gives 3.516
